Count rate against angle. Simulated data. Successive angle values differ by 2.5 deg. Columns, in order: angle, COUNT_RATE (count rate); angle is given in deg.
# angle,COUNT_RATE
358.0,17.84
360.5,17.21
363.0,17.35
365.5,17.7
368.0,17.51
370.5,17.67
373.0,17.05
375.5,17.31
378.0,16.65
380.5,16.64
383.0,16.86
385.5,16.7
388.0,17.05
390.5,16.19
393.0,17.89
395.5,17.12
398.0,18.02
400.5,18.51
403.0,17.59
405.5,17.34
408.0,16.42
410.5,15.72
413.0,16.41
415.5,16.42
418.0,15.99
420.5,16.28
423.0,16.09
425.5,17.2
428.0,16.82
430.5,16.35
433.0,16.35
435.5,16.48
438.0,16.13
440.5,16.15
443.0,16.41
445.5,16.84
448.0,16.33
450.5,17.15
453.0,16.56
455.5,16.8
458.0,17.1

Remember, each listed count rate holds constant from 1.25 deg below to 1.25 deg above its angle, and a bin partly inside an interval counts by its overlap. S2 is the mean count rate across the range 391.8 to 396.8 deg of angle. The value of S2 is 17.5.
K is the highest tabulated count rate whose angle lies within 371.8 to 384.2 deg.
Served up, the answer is 17.31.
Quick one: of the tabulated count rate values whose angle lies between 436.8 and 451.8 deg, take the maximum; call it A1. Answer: 17.15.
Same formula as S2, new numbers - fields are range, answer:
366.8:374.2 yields 17.4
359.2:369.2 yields 17.4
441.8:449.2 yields 16.5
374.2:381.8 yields 16.9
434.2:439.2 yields 16.3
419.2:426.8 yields 16.5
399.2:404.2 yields 18.1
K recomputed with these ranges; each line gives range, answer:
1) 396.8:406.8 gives 18.51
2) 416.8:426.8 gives 17.2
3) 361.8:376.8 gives 17.7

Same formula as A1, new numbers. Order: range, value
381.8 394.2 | 17.89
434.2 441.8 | 16.48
